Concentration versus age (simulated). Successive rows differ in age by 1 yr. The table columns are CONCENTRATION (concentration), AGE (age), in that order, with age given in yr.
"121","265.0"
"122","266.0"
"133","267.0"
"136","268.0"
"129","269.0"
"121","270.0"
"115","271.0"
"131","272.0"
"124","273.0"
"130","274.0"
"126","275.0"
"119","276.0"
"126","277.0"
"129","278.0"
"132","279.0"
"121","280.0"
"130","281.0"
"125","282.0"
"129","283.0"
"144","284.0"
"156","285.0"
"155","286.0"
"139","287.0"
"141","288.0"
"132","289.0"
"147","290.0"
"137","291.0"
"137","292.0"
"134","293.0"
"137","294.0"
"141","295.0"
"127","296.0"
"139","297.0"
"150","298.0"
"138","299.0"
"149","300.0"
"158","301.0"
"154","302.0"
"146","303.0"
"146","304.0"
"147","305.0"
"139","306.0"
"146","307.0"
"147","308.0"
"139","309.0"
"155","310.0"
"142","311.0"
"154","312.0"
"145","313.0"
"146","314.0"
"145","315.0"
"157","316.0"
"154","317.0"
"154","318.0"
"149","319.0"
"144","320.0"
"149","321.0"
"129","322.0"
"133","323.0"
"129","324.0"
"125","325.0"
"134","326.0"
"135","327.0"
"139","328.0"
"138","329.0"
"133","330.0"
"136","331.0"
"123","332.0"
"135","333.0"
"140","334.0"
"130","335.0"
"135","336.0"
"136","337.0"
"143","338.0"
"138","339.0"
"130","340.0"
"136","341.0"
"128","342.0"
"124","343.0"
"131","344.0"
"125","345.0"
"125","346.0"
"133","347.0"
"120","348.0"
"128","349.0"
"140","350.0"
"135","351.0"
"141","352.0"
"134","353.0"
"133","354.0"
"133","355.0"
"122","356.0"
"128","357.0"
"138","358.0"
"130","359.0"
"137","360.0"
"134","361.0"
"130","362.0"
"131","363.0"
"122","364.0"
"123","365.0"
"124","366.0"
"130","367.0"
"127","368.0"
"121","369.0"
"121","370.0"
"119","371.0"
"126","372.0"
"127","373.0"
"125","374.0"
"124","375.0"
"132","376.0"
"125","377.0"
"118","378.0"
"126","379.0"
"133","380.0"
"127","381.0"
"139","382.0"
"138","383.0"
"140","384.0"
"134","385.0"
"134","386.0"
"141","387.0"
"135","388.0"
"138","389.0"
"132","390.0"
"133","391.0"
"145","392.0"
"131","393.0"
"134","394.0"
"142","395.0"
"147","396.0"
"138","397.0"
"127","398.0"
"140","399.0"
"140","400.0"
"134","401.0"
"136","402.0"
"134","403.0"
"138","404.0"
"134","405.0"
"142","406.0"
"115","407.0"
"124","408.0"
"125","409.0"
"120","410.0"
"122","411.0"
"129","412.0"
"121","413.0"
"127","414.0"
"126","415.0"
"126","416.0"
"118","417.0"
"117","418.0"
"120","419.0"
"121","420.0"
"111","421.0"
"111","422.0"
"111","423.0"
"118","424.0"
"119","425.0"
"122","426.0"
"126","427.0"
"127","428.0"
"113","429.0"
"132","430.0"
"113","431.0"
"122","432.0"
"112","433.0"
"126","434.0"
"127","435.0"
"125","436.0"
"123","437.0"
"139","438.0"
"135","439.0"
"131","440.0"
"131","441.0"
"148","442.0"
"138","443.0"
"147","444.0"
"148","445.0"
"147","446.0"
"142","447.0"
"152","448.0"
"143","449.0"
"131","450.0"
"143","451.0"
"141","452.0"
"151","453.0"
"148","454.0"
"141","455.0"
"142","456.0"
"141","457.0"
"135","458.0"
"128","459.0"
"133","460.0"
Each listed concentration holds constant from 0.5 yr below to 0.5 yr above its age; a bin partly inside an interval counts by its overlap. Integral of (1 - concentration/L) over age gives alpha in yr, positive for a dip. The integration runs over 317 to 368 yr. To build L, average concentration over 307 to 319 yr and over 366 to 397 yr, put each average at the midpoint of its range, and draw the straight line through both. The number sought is 2.94 yr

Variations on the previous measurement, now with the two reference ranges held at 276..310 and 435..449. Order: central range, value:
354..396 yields 2.56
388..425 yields 2.78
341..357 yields 1.05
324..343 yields 0.79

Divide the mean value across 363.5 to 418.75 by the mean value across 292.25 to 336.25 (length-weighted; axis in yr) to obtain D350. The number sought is 0.92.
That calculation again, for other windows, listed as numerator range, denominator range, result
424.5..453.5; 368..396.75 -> 1.01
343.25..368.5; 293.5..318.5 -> 0.89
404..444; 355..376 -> 0.98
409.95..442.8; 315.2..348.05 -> 0.91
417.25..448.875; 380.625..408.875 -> 0.94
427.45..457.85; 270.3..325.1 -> 0.97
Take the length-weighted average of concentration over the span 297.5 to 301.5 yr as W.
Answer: 149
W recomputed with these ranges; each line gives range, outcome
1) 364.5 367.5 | 126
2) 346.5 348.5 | 126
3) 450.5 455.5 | 145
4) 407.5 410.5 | 123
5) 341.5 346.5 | 127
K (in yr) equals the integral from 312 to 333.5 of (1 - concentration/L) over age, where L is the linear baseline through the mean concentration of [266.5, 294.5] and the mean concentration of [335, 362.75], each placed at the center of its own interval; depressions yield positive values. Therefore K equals -1.24 yr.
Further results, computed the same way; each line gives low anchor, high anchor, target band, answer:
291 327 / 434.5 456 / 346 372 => 2.3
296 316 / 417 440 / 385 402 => -1.1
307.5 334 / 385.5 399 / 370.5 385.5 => 1.0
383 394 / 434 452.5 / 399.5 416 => 0.9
